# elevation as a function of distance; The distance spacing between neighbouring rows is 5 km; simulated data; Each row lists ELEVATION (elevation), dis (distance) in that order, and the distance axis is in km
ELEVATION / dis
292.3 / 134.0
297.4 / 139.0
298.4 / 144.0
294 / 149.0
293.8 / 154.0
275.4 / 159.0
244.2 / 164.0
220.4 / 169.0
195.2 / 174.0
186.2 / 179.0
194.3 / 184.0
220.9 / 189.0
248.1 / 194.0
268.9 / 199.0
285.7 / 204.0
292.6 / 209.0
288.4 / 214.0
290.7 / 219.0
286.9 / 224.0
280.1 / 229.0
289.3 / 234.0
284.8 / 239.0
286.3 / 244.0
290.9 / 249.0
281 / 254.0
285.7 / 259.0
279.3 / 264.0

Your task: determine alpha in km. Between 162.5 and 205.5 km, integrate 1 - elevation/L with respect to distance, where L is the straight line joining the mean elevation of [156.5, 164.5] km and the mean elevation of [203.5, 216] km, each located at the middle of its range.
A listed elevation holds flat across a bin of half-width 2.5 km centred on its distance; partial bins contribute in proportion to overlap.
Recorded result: 7.6 km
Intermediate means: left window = 264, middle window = 228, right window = 289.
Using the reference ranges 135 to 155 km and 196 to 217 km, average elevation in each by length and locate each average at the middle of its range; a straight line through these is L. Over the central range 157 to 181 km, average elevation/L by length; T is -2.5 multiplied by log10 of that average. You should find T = 0.284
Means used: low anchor 296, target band 224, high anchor 283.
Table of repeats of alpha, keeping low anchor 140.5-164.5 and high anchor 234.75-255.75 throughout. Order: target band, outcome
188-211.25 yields 1.6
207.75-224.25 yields -0.2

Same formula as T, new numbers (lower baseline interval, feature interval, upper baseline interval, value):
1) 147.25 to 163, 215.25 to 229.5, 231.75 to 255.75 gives 0.00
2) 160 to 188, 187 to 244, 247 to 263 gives -0.11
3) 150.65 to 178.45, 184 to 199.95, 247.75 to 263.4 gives 0.09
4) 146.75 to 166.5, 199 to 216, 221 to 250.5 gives -0.01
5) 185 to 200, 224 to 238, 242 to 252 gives -0.04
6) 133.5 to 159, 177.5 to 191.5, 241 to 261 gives 0.40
